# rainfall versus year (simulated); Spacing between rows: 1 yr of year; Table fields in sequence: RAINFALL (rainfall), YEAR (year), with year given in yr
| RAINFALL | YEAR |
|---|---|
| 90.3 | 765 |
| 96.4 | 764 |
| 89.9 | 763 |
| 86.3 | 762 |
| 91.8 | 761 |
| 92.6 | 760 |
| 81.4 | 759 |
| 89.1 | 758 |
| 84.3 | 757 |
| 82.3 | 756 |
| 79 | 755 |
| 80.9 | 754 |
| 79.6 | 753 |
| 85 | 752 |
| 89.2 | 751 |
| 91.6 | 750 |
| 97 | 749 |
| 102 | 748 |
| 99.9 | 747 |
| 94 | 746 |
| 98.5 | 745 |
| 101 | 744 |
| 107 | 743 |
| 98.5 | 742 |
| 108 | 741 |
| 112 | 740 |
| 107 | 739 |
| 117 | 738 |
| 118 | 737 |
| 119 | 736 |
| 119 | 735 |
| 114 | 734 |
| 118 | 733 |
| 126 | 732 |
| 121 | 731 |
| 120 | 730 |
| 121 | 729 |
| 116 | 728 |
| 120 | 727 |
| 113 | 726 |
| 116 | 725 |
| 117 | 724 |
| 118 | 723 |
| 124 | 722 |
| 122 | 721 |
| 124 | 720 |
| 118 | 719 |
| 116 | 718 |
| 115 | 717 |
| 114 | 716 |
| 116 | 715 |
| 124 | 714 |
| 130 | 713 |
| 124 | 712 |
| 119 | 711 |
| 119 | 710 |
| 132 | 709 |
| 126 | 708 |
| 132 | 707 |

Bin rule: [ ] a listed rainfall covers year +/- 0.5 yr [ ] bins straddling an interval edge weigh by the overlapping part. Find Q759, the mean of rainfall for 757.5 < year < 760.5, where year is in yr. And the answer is 87.7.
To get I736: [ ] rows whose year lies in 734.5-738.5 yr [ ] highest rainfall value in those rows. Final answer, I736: 119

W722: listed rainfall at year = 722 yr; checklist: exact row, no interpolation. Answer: 124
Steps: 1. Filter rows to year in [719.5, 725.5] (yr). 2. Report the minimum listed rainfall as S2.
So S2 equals 116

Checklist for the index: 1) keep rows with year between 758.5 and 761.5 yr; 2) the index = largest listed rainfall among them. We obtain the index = 92.6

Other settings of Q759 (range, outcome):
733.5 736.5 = 117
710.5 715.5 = 123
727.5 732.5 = 121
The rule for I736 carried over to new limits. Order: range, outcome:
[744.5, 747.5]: 99.9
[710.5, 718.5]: 130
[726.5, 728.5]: 120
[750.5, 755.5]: 89.2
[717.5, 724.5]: 124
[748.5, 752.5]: 97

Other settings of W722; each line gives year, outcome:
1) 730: 120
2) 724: 117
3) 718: 116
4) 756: 82.3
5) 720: 124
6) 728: 116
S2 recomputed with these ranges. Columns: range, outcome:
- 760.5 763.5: 86.3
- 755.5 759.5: 81.4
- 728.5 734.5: 114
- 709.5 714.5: 119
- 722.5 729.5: 113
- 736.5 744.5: 98.5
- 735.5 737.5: 118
